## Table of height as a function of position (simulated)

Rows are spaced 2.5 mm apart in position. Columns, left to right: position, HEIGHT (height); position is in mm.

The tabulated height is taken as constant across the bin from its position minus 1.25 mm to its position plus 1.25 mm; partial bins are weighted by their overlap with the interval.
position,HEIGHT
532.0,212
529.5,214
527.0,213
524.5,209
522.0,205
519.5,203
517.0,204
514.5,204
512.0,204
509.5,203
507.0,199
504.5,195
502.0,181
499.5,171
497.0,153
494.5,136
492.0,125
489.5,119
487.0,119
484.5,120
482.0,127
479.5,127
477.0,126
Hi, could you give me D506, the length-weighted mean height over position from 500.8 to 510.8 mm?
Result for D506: 195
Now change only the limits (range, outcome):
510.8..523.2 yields 204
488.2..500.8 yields 141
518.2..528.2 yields 207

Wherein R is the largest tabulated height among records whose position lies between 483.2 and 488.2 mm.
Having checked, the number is 120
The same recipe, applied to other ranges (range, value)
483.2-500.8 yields 171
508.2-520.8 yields 204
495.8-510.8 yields 203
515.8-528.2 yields 213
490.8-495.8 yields 136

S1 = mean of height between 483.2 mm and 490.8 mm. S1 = 119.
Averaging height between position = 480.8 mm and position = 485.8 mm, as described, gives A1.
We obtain 123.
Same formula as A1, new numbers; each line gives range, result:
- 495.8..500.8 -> 162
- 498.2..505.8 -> 182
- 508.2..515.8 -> 204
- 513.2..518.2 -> 204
